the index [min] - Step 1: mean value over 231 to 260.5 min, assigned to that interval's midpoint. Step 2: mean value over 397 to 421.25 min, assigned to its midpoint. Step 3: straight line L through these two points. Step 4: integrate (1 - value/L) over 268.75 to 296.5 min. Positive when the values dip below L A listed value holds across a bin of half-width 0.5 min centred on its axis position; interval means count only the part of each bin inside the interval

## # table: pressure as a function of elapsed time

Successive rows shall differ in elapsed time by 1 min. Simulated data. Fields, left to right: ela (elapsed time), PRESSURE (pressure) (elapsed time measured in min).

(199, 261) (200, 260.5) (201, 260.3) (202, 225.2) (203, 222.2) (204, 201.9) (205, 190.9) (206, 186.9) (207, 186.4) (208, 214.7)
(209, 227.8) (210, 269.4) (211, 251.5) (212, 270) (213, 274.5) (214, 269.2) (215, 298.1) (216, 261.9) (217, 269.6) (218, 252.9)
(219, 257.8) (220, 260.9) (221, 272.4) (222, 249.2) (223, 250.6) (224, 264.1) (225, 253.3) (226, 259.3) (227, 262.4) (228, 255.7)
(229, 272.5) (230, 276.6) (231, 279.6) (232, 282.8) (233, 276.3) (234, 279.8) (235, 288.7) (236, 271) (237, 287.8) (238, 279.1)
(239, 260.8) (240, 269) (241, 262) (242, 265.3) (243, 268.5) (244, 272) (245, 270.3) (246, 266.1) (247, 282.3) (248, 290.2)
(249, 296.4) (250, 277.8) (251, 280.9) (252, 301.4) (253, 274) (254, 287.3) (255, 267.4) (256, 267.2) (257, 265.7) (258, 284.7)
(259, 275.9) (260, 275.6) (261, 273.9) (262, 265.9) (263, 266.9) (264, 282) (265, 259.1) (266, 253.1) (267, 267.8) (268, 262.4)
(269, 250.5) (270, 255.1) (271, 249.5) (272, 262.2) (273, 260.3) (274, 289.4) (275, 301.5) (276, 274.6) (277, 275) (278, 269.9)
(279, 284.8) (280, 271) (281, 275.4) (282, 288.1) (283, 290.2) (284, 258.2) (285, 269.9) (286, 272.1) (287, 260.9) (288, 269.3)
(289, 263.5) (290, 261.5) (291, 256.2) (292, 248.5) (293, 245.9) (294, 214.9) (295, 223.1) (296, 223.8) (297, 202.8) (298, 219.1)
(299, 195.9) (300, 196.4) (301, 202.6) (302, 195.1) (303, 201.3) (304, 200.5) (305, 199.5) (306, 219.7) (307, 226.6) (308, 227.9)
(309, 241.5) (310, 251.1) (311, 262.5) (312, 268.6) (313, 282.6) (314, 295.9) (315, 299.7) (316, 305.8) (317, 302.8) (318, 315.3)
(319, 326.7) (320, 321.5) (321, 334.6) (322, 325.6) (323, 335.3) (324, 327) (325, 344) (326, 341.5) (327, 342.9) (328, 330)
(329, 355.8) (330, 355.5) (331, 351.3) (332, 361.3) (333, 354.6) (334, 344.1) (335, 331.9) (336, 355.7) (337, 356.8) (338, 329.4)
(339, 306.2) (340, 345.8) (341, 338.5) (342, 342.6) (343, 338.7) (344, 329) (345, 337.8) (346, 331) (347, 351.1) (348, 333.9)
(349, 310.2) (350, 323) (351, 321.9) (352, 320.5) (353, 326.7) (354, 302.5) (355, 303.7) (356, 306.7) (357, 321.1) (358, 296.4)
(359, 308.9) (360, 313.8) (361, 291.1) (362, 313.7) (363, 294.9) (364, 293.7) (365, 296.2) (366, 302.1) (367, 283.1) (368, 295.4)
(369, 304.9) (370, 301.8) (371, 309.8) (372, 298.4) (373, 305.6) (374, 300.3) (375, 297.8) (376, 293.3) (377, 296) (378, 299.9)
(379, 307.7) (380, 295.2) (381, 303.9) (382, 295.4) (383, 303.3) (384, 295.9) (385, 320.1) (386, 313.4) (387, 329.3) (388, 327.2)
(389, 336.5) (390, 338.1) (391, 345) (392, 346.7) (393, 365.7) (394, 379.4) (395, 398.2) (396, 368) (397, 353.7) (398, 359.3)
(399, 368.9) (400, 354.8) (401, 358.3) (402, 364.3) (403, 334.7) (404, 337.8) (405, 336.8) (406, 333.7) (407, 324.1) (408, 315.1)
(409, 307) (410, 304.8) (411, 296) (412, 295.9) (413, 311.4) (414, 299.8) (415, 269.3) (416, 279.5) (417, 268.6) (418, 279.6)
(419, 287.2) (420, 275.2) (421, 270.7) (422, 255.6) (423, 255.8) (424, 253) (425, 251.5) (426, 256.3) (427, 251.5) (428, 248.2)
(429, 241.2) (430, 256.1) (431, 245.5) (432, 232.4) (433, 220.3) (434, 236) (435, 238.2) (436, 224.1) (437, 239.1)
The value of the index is 2.2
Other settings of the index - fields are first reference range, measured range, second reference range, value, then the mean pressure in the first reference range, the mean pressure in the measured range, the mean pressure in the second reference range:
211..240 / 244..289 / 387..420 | 1.50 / 269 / 273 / 329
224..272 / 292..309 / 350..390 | 4.30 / 272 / 214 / 306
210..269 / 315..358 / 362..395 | -4.42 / 271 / 331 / 313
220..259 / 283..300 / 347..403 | 2.80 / 273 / 243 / 320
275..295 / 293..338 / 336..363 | 1.70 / 266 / 284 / 323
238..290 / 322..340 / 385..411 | -2.04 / 272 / 342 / 343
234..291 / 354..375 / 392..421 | 0.54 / 273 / 302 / 325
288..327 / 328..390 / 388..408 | -1.51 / 262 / 318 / 351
